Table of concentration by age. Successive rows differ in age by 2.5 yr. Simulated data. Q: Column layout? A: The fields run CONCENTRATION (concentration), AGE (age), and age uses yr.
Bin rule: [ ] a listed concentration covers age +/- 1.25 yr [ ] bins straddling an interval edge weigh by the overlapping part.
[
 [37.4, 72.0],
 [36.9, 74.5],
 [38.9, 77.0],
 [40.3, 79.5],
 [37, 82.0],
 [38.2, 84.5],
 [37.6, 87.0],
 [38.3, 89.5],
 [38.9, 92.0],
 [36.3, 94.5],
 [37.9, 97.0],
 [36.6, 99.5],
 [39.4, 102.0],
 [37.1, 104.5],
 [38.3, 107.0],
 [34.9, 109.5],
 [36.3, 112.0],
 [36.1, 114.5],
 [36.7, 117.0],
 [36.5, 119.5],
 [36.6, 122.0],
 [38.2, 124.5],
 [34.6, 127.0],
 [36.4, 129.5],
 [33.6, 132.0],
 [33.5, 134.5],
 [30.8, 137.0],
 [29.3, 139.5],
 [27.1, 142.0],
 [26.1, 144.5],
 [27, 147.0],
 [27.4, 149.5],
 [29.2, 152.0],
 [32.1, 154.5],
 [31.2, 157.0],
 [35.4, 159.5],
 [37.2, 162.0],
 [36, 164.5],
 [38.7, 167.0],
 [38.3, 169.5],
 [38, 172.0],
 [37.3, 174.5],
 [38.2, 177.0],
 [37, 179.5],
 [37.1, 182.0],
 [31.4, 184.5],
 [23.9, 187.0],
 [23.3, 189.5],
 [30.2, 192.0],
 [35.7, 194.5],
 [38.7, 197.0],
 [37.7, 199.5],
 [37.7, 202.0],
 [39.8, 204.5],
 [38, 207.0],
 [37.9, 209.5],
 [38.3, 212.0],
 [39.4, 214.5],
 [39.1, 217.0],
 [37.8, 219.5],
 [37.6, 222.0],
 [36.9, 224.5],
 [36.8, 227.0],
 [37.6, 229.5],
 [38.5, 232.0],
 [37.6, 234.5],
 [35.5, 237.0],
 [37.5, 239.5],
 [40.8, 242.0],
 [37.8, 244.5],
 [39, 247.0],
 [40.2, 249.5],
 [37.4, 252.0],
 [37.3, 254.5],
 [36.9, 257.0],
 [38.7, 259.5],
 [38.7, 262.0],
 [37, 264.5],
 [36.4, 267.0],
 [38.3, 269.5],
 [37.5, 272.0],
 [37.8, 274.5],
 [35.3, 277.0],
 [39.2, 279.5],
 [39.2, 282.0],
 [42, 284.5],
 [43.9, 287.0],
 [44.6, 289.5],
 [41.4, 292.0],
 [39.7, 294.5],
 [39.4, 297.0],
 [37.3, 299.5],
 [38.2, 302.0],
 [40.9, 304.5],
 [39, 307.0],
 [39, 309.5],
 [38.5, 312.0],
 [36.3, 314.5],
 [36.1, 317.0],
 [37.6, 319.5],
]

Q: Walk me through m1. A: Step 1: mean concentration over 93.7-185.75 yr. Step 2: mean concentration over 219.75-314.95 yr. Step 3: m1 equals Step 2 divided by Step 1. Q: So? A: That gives 1.11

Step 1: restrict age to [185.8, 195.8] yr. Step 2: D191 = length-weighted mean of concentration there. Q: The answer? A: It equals 28.3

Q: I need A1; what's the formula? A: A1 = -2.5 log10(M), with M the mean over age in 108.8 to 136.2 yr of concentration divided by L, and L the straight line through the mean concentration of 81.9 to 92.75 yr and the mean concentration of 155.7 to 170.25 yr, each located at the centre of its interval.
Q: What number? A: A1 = 0.043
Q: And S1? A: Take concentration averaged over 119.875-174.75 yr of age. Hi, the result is 33.3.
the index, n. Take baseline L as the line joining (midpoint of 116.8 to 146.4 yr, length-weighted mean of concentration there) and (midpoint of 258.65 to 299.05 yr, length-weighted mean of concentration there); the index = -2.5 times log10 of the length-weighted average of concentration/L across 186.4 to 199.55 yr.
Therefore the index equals 0.138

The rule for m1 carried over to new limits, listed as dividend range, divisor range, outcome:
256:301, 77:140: 1.07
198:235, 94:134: 1.04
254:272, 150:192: 1.11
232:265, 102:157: 1.14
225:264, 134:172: 1.18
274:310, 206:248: 1.05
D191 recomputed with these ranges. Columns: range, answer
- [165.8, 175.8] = 38.1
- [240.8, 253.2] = 39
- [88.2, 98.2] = 37.8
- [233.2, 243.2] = 37.8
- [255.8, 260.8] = 37.8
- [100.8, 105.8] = 38.2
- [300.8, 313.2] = 39.1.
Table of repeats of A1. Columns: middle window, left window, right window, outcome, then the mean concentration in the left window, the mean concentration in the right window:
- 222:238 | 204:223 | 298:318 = 0.03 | 38.4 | 38.2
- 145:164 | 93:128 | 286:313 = 0.20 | 36.9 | 40.2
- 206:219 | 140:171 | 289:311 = -0.10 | 32.1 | 39.8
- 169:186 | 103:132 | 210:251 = 0.02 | 36.4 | 38.1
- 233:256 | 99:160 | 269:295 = 0.01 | 33.6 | 40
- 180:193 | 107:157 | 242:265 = 0.19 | 32.9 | 38.3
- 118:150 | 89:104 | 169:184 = 0.17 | 37.8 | 37.3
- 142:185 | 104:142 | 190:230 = 0.07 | 35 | 37.2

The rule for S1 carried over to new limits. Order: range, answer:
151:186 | 35.5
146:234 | 35.4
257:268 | 37.6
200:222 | 38.4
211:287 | 38.2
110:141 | 34.8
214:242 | 37.8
